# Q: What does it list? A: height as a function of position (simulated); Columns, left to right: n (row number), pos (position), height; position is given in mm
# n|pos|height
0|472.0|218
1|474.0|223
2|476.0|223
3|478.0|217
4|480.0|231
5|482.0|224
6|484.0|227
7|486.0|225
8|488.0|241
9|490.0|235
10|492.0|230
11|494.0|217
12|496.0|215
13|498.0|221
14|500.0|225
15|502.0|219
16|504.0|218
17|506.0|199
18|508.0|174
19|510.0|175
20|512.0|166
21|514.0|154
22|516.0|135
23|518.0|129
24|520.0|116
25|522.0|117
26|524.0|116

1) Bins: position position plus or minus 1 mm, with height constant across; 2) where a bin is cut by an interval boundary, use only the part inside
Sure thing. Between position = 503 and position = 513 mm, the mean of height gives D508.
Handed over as 186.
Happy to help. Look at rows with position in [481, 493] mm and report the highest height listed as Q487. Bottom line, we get 241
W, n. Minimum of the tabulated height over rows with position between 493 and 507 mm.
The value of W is 199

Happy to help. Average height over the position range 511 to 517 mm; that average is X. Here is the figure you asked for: 152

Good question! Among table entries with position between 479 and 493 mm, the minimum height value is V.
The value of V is 224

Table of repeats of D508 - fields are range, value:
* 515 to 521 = 127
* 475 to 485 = 224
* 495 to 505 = 220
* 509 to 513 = 170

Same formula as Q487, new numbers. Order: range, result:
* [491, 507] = 230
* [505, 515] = 199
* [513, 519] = 154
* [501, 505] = 219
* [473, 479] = 223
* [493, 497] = 217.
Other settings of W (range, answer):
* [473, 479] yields 217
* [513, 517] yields 135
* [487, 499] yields 215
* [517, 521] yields 116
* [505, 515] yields 154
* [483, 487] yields 225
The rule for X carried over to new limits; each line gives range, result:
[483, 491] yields 232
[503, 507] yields 208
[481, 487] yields 225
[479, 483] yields 228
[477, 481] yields 224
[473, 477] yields 223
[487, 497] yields 228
